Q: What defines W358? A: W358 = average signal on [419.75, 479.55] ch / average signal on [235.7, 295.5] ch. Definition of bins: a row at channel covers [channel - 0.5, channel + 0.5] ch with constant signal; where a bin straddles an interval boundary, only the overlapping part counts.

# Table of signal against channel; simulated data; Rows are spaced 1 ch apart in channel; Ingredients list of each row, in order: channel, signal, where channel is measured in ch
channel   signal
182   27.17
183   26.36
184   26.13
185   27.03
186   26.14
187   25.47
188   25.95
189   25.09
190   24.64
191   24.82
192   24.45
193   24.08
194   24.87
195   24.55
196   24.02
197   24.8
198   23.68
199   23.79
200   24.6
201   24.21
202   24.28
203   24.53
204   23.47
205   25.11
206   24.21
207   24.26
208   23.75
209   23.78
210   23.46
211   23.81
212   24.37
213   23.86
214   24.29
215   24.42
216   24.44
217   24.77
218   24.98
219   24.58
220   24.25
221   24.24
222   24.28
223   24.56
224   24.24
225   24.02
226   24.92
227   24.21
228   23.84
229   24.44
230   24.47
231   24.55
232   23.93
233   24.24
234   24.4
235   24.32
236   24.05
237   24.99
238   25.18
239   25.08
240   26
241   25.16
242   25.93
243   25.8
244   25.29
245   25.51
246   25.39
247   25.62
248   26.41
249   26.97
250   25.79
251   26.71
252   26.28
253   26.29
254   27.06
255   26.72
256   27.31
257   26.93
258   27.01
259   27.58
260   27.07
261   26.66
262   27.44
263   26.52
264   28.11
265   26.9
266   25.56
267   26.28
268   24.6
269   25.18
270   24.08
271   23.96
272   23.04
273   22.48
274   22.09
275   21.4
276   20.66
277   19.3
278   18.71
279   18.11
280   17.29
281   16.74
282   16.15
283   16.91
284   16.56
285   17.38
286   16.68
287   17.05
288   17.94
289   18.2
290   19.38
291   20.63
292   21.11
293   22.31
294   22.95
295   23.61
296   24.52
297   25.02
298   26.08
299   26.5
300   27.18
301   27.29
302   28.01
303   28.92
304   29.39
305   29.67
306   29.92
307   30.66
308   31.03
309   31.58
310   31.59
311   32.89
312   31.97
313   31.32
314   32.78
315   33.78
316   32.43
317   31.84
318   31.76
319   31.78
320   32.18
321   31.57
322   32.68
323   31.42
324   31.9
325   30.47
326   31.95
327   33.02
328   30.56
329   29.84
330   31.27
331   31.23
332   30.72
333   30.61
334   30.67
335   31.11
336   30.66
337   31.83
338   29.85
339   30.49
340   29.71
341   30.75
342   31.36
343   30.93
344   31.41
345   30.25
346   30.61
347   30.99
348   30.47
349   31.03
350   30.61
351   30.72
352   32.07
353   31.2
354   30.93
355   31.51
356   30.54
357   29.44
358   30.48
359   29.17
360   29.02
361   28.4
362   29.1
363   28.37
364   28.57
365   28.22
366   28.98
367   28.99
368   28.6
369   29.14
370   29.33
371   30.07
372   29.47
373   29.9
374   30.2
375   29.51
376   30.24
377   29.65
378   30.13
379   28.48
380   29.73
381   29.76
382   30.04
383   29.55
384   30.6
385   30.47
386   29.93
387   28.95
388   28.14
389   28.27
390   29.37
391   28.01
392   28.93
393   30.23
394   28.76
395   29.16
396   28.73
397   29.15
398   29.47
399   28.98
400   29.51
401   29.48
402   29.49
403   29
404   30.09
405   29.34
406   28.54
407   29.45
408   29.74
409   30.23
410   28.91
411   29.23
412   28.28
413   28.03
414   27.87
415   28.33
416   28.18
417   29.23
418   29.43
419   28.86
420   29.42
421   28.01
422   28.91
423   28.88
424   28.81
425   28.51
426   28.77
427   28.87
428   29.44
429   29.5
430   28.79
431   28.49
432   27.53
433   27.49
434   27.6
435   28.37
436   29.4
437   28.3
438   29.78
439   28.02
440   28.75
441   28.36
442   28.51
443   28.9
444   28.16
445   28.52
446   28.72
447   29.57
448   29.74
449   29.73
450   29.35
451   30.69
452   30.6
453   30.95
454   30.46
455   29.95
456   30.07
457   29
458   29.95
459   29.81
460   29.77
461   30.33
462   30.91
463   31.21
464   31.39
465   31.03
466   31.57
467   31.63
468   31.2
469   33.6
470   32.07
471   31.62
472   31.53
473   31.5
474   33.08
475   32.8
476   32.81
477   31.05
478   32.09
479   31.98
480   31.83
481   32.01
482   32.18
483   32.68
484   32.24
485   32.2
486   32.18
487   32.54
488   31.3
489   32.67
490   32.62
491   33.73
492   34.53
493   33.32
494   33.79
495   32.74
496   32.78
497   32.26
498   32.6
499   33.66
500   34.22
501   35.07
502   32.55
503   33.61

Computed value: 1.28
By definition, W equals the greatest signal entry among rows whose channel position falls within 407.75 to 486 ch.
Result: 33.6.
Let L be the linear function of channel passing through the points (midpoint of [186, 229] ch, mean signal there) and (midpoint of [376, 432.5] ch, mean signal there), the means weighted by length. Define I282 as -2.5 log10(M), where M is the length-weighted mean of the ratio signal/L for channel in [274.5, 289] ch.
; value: 0.411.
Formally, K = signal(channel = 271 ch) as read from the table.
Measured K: 23.96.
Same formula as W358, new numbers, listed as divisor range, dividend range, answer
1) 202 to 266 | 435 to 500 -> 1.23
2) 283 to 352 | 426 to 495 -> 1.07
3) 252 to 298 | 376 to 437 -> 1.28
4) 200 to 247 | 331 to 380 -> 1.23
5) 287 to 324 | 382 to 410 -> 1.05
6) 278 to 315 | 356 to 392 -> 1.20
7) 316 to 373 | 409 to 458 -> 0.95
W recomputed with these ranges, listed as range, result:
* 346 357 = 32.07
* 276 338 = 33.78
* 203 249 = 26.97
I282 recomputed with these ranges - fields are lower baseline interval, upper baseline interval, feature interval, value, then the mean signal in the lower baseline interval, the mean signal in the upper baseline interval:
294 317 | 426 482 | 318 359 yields -0.05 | 29.3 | 30.2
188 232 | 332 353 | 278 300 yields 0.36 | 24.3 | 30.8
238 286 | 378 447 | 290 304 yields 0.01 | 24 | 29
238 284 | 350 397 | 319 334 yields -0.15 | 24.3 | 29.6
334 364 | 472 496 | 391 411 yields 0.07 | 30.4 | 32.5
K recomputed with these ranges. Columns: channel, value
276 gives 20.66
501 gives 35.07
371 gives 30.07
